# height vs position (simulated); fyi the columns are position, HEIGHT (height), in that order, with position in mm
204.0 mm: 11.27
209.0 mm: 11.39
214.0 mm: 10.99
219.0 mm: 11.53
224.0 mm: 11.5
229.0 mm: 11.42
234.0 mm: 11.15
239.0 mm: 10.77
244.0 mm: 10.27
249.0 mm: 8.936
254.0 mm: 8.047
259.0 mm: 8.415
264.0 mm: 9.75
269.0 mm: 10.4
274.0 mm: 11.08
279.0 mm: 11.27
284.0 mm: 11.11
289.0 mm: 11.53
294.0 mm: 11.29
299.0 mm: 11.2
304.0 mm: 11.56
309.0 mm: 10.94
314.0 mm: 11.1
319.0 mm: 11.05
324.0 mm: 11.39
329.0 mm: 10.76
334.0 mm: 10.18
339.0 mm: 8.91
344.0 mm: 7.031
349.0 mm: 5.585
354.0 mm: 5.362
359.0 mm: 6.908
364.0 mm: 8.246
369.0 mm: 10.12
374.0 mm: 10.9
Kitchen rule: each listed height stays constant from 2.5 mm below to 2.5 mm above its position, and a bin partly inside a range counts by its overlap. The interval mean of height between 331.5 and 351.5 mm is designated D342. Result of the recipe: 7.93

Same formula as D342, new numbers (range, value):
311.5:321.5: 11.1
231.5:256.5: 9.83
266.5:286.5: 11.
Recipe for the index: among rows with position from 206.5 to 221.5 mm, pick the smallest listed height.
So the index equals 10.99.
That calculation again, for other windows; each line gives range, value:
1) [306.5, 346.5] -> 7.031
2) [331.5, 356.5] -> 5.362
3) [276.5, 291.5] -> 11.11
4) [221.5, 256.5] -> 8.047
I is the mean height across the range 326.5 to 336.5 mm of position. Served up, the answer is 10.5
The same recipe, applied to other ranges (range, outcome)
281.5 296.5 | 11.3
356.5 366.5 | 7.58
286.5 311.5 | 11.3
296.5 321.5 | 11.2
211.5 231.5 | 11.4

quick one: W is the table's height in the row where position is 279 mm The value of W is 11.27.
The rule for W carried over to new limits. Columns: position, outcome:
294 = 11.29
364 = 8.246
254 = 8.047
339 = 8.91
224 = 11.5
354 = 5.362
